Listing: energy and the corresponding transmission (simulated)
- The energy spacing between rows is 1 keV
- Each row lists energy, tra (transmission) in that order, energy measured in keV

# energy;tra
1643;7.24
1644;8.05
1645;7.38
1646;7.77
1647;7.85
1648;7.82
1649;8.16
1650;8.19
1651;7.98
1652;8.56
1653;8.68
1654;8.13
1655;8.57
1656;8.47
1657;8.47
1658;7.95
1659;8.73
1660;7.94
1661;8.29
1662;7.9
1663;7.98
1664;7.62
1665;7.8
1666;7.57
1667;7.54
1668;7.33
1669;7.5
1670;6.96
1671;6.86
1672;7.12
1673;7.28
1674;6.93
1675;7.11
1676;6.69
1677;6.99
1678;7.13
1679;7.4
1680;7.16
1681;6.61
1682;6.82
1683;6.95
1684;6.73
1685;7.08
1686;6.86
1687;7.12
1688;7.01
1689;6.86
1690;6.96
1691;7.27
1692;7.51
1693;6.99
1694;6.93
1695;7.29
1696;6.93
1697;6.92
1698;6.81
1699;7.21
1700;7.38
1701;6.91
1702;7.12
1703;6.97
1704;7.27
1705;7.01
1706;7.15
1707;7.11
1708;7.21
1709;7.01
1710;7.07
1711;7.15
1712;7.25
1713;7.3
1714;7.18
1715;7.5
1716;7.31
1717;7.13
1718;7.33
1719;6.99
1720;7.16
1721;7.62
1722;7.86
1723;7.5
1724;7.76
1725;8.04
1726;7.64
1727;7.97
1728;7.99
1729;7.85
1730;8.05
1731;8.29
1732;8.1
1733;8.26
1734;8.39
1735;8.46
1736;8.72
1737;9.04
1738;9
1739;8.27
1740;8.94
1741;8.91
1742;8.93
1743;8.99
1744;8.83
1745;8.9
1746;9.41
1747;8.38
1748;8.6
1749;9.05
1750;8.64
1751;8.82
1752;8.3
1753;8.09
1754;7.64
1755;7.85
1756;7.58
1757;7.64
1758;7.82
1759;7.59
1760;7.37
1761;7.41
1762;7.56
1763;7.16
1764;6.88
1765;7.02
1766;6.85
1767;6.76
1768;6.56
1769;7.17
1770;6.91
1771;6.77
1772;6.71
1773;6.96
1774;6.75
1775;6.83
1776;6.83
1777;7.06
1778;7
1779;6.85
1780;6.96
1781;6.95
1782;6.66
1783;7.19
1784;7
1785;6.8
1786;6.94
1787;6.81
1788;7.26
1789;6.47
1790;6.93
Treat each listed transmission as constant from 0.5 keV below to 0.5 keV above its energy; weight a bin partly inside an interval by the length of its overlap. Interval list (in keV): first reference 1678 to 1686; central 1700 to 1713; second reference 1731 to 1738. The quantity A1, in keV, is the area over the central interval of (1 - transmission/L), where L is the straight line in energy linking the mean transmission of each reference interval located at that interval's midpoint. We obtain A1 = 1.0 keV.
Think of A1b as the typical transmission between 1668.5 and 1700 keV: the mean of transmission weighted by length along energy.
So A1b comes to 7.04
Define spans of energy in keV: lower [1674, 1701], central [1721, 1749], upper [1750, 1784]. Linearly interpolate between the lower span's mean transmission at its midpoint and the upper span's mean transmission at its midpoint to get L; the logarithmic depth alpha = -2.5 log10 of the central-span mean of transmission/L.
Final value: -0.17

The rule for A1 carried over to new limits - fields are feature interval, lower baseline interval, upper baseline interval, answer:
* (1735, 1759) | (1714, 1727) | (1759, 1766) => -3.9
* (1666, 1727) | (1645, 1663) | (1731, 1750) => 9.2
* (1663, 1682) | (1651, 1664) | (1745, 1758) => 2.4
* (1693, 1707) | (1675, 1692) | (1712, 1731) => 0.3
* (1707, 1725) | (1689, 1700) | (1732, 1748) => 1.2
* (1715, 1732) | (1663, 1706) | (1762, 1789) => -1.5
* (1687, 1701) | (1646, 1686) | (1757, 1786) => 0.7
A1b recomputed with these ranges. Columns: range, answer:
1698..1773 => 7.73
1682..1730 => 7.24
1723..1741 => 8.28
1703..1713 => 7.14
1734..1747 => 8.83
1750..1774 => 7.38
